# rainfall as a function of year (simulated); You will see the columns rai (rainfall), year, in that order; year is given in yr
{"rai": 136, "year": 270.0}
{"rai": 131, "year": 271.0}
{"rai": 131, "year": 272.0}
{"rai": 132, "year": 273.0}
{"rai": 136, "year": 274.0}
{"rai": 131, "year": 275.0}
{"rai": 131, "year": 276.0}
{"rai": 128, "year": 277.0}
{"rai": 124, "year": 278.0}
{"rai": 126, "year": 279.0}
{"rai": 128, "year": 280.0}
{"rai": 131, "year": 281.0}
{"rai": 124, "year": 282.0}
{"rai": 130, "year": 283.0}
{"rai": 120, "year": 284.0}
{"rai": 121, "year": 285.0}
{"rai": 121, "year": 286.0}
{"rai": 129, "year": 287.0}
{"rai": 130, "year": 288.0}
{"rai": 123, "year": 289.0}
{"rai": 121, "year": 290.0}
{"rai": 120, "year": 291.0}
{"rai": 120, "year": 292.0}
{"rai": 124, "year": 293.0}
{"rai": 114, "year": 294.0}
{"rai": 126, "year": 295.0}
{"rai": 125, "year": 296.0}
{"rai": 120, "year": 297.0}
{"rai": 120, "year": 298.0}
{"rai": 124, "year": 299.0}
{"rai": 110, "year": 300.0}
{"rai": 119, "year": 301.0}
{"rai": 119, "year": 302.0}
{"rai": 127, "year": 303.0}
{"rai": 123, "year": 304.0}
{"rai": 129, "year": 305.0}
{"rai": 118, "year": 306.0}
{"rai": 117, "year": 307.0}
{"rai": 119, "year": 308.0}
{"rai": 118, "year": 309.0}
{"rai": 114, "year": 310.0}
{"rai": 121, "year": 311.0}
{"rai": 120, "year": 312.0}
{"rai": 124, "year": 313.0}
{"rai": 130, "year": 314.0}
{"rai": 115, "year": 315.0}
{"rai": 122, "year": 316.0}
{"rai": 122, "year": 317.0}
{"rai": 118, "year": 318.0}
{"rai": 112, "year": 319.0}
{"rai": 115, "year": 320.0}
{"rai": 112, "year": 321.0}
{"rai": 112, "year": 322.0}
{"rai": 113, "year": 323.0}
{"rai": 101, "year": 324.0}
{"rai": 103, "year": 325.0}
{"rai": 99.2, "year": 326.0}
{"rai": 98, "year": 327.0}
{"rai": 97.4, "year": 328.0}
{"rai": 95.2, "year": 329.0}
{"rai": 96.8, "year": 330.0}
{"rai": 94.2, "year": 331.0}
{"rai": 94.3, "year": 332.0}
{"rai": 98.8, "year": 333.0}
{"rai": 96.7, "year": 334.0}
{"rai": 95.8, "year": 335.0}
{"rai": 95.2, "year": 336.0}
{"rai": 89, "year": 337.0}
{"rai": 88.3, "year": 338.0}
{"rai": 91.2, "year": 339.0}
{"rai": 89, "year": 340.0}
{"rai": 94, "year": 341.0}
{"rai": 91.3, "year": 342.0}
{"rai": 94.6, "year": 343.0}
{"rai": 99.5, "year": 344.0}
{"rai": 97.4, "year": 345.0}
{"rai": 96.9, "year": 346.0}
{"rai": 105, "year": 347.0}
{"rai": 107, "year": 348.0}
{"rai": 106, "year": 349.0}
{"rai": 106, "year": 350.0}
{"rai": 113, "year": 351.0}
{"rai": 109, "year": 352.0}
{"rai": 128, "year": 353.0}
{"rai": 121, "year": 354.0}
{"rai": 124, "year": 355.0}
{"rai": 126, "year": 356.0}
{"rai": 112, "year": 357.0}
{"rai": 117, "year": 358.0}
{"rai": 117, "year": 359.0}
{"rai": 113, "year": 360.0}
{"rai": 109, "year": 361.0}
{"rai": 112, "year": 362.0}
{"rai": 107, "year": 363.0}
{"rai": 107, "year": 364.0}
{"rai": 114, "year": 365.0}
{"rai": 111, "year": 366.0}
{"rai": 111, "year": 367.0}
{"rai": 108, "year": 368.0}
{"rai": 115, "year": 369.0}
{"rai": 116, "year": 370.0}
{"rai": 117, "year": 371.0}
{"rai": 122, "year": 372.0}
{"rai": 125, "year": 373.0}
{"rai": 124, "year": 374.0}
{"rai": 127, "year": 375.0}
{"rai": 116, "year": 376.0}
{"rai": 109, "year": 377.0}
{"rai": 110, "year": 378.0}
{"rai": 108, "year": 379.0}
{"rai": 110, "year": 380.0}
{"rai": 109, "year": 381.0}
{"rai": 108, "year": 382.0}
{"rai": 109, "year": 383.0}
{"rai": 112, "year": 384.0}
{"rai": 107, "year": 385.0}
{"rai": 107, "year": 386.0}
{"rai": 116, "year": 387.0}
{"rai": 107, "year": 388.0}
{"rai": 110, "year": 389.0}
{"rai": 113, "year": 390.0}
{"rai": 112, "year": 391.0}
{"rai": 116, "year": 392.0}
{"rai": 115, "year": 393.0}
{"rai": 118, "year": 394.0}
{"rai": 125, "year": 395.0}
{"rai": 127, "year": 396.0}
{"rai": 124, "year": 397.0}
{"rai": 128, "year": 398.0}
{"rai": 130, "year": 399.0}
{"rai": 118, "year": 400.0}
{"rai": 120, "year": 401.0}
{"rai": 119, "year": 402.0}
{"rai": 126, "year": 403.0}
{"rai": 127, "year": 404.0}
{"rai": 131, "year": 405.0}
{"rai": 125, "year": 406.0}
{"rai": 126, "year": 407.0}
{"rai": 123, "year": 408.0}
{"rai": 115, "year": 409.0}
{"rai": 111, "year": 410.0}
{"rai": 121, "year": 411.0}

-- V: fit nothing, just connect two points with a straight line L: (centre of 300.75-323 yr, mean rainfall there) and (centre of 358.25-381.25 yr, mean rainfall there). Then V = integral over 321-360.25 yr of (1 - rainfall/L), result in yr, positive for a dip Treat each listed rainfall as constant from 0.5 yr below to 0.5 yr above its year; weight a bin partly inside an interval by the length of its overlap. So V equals 4.45 yr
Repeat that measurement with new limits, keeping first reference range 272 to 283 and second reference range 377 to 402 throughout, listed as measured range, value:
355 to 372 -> 0.6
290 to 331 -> 3.1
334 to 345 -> 2.6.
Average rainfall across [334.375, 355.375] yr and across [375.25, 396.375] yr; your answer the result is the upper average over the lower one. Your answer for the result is 1.11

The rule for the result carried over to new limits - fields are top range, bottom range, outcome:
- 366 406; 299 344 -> 1.08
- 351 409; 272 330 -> 0.98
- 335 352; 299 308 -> 0.81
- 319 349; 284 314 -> 0.82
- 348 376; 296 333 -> 1.01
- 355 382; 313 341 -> 1.10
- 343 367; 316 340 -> 1.09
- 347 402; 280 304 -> 0.94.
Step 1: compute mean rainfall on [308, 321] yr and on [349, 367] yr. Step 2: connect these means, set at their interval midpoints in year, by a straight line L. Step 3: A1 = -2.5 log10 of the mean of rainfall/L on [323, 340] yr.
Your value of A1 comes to 0.21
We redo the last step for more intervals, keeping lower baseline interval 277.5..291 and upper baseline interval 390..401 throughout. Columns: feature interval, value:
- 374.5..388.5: 0.10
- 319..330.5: 0.18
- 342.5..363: 0.11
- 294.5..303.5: 0.03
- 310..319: 0.03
